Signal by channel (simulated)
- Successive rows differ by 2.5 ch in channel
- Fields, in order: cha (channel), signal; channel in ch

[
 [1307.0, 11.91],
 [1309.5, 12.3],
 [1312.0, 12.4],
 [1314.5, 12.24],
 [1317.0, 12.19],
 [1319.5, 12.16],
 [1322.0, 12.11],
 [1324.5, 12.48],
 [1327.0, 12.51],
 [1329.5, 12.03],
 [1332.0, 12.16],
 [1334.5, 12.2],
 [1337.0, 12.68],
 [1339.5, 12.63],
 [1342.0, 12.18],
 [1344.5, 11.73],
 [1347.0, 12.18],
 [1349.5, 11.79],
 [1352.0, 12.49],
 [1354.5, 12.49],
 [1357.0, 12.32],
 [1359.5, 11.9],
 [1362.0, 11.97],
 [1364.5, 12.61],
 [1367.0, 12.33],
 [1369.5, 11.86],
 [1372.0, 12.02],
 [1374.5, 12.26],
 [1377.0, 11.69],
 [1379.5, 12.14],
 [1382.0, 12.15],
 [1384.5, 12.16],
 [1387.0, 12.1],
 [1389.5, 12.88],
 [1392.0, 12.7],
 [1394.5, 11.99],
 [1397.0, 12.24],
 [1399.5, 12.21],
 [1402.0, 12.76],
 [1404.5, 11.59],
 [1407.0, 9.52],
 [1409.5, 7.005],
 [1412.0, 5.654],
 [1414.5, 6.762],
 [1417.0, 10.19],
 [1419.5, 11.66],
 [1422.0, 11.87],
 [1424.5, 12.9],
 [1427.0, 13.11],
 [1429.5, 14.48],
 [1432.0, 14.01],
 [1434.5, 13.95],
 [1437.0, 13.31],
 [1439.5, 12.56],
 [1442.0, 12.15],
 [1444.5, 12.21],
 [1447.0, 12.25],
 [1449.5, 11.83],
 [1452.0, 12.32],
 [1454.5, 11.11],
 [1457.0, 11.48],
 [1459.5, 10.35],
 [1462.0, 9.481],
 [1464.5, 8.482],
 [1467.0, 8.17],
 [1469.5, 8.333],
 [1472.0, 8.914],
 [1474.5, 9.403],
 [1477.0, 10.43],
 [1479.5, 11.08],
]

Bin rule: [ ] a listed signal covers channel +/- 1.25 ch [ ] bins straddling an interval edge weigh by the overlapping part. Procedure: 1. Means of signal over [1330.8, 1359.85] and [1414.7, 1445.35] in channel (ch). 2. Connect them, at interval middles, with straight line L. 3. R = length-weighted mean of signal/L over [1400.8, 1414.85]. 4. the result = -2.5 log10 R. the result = 0.35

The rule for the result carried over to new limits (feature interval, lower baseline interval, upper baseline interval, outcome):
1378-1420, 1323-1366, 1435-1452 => 0.135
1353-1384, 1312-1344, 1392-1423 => -0.078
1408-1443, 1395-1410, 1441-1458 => 0.015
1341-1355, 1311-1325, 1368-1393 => 0.009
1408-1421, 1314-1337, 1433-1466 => 0.377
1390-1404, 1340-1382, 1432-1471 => -0.052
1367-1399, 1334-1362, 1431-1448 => 0.026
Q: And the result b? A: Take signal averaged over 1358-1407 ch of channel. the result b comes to 12.1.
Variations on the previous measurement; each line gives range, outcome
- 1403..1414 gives 8.43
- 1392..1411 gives 11.1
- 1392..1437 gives 11.4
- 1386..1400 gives 12.4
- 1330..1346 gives 12.3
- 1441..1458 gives 11.9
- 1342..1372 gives 12.1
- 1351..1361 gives 12.3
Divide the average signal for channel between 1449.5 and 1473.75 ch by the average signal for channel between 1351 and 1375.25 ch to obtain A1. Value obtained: 0.8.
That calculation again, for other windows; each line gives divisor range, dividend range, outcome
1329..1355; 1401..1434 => 0.89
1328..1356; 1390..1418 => 0.84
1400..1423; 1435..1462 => 1.22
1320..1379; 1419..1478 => 0.94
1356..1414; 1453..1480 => 0.85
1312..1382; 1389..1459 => 0.95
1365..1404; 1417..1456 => 1.03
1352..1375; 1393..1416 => 0.82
